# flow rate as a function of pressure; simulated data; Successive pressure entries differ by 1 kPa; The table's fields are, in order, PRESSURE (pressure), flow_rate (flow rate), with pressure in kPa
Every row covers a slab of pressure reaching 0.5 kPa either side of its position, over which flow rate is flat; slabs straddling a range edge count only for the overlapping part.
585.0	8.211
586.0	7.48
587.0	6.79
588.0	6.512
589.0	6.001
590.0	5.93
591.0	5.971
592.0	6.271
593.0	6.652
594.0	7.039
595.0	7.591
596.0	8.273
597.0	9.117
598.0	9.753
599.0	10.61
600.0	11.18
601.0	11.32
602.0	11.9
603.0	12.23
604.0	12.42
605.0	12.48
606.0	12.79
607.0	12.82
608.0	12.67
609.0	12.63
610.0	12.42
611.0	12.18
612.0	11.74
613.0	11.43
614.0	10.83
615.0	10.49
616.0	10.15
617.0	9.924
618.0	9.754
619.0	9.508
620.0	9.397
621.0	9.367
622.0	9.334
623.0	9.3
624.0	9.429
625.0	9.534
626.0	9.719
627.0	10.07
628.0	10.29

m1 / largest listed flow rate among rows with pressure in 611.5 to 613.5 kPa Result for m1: 11.74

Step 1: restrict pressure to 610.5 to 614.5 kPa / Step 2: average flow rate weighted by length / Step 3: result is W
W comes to 11.5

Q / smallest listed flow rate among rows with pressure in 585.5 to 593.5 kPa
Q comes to 5.93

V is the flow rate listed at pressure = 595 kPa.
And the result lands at 7.591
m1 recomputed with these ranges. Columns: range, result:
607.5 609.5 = 12.67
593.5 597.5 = 9.117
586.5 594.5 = 7.039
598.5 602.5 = 11.9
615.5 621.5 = 10.15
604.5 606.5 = 12.79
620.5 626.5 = 9.719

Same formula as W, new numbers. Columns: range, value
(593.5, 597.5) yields 8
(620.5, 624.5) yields 9.36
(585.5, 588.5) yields 6.93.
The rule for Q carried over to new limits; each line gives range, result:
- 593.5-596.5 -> 7.039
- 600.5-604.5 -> 11.32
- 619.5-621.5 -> 9.367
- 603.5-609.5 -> 12.42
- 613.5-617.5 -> 9.924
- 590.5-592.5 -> 5.971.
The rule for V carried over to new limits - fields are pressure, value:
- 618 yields 9.754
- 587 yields 6.79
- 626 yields 9.719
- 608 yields 12.67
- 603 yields 12.23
